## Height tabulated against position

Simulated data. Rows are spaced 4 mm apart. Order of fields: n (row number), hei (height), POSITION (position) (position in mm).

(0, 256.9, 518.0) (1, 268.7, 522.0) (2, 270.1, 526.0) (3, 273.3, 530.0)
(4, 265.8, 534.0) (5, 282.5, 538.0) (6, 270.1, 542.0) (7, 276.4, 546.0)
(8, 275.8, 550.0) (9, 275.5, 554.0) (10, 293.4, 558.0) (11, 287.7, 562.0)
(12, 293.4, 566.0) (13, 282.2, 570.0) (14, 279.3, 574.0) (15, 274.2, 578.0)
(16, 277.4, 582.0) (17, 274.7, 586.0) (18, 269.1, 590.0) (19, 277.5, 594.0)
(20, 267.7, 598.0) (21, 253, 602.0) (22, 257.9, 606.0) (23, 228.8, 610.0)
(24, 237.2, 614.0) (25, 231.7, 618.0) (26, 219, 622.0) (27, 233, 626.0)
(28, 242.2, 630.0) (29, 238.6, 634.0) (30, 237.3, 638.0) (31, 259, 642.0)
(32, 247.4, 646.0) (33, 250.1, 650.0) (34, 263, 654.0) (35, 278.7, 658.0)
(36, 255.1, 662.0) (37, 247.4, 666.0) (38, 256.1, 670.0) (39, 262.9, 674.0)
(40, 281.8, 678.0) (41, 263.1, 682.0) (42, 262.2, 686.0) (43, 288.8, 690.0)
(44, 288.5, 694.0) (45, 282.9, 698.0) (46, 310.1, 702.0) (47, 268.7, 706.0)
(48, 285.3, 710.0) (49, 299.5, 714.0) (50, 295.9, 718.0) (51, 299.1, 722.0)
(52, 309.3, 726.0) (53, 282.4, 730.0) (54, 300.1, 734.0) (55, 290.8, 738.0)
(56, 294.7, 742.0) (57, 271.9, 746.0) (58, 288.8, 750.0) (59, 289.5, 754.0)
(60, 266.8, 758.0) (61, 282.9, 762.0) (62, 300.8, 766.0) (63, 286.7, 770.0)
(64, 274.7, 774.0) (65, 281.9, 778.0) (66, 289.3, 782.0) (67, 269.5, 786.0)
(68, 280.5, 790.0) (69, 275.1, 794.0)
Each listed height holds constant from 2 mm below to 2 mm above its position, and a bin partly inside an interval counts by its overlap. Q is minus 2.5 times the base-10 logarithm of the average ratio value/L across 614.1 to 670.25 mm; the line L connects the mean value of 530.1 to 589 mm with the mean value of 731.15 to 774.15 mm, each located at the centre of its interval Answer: 0.15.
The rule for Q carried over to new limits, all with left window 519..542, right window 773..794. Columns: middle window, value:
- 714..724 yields -0.08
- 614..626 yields 0.20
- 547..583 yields -0.04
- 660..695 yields 0.04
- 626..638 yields 0.15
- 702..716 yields -0.04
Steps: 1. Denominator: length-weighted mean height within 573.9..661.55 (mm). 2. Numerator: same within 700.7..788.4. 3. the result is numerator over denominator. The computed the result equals 1.13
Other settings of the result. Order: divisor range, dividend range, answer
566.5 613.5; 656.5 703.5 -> 1.02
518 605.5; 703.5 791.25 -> 1.04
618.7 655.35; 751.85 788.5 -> 1.16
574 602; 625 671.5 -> 0.92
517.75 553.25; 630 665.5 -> 0.93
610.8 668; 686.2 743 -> 1.19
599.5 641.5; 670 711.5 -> 1.16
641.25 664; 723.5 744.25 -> 1.14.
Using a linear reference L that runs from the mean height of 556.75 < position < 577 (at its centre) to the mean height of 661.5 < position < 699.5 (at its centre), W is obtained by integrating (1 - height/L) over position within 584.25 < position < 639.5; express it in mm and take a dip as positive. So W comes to 6.3 mm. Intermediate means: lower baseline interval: 286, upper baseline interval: 269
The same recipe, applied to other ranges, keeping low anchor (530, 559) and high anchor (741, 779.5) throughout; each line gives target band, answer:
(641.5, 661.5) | 1.5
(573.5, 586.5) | 0.1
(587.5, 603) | 0.6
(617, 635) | 3.0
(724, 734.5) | -0.5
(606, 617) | 1.6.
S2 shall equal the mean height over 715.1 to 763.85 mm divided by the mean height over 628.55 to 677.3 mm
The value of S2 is 1.14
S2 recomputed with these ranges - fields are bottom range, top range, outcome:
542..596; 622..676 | 0.90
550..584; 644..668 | 0.91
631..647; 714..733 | 1.21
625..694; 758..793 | 1.09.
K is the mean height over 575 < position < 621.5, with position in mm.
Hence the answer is 258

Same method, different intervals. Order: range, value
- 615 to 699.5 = 256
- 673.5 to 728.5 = 286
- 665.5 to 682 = 264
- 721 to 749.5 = 292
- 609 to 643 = 236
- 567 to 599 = 276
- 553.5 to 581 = 284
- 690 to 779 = 289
